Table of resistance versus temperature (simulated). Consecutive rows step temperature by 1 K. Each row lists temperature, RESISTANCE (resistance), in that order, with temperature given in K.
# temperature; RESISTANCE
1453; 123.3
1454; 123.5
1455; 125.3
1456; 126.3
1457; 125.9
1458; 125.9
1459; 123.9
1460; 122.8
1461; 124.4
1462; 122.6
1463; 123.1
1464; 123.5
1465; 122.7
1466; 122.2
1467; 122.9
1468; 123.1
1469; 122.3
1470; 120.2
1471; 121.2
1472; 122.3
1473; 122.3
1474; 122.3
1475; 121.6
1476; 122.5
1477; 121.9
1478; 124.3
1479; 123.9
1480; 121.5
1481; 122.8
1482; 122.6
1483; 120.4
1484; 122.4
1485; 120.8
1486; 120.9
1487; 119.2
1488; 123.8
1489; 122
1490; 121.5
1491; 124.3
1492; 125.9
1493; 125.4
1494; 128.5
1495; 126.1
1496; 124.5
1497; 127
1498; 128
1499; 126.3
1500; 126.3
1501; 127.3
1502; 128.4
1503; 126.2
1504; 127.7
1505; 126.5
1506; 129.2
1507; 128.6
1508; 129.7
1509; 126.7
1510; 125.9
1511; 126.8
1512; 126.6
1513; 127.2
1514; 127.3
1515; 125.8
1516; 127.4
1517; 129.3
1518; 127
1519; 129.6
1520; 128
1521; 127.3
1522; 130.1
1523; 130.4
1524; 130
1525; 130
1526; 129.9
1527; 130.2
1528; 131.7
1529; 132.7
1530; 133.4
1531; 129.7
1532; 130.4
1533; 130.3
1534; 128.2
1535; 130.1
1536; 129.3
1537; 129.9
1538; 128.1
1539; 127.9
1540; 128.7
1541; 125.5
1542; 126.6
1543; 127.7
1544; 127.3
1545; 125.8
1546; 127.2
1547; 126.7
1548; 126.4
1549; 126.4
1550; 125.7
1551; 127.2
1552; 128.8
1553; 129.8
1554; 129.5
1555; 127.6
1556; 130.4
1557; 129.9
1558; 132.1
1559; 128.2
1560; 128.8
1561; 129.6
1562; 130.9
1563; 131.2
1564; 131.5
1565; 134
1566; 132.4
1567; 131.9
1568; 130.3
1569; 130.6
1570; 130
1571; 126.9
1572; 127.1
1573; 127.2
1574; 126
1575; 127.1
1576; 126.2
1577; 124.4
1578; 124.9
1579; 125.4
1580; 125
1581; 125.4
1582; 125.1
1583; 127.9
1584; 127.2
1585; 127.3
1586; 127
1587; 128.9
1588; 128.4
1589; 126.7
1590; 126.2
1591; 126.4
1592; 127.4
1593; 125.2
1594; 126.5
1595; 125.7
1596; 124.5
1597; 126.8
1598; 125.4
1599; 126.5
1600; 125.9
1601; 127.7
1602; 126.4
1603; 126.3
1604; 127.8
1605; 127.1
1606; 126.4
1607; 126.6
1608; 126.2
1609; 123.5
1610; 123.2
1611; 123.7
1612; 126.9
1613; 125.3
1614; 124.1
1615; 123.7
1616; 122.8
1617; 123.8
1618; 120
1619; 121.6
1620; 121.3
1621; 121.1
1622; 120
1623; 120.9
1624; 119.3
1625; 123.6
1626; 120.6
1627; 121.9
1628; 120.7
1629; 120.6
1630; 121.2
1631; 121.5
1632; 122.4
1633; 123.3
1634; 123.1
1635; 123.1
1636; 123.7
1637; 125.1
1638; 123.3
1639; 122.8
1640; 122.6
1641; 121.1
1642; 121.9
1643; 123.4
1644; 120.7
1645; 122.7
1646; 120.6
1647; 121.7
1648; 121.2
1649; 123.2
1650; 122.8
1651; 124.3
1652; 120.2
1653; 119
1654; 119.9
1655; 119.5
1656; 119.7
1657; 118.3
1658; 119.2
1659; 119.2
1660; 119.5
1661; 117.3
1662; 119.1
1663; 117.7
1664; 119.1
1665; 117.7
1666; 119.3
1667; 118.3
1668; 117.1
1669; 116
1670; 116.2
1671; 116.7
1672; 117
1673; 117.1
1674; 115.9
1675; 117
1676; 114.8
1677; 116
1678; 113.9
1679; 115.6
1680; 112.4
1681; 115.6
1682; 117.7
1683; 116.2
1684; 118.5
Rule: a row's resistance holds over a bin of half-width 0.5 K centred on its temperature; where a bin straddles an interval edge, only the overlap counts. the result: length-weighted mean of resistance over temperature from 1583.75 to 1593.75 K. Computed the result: 127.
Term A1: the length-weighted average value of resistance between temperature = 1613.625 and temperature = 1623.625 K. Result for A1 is 122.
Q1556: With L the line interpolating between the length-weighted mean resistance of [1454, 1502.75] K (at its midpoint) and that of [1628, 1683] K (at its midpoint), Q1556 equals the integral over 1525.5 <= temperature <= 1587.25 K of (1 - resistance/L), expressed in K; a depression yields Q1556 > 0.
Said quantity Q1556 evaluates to -3.4 K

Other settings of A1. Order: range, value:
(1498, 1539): 129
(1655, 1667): 119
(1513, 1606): 128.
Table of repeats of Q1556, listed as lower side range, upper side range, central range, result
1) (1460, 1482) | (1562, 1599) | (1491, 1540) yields -1.5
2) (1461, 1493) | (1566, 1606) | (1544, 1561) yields -0.4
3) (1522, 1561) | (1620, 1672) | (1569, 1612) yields -0.5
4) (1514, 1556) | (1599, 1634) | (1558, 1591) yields -0.5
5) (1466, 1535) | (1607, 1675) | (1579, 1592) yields -0.4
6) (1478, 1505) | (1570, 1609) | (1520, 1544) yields -0.8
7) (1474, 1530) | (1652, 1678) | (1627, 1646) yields -0.5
